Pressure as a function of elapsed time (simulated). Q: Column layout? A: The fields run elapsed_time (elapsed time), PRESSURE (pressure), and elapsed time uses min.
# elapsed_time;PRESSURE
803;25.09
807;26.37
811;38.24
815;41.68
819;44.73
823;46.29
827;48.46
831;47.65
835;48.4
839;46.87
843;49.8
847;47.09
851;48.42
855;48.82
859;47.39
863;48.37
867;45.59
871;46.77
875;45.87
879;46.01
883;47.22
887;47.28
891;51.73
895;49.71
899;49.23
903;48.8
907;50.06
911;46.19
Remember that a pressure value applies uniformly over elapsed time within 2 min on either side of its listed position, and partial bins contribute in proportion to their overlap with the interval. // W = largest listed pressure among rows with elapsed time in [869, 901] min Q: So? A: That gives 51.73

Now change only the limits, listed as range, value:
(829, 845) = 49.8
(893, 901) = 49.71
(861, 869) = 48.37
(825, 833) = 48.46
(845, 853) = 48.42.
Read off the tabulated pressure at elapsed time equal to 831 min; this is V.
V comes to 47.65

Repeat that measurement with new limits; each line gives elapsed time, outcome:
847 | 47.09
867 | 45.59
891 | 51.73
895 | 49.71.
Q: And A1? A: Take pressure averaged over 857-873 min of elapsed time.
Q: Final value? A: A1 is 47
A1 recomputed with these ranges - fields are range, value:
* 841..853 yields 48.4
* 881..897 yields 49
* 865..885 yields 46.3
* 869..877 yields 46.3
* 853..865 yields 48.2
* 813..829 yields 45.3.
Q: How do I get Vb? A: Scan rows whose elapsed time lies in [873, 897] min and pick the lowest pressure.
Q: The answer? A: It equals 45.87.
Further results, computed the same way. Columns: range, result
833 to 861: 46.87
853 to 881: 45.59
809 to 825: 38.24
